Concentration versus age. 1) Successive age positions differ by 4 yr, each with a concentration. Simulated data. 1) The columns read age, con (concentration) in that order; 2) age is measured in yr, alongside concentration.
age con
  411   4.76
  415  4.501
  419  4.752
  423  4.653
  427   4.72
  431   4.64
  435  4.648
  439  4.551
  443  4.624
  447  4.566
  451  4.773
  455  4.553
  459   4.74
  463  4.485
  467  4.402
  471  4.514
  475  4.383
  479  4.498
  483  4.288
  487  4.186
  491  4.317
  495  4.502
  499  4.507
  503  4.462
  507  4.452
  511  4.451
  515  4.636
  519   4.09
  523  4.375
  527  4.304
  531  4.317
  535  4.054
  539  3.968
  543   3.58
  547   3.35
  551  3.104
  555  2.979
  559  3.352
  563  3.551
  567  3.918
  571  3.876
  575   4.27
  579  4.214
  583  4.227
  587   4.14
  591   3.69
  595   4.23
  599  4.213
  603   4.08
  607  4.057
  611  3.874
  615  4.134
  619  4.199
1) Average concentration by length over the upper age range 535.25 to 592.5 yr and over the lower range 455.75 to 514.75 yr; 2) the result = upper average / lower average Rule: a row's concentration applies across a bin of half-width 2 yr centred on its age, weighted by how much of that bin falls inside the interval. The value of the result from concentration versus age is 0.84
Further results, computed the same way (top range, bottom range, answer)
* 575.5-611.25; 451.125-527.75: 0.92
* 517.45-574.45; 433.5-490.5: 0.84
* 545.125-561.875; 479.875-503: 0.73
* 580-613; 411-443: 0.88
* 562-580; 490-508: 0.89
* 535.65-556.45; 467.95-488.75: 0.79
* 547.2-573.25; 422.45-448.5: 0.75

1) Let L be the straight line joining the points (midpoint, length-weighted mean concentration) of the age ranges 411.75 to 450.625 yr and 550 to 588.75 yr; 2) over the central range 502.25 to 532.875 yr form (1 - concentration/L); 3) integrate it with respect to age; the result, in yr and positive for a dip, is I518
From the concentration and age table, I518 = -2.1 yr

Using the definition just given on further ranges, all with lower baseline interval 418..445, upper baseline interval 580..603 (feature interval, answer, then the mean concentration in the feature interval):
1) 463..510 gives 0.51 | 4.41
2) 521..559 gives 4.66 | 3.76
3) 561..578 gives 1.04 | 3.92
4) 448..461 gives -0.30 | 4.68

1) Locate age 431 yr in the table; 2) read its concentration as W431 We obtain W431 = 4.64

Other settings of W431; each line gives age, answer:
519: 4.09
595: 4.23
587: 4.14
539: 3.968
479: 4.498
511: 4.451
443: 4.624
